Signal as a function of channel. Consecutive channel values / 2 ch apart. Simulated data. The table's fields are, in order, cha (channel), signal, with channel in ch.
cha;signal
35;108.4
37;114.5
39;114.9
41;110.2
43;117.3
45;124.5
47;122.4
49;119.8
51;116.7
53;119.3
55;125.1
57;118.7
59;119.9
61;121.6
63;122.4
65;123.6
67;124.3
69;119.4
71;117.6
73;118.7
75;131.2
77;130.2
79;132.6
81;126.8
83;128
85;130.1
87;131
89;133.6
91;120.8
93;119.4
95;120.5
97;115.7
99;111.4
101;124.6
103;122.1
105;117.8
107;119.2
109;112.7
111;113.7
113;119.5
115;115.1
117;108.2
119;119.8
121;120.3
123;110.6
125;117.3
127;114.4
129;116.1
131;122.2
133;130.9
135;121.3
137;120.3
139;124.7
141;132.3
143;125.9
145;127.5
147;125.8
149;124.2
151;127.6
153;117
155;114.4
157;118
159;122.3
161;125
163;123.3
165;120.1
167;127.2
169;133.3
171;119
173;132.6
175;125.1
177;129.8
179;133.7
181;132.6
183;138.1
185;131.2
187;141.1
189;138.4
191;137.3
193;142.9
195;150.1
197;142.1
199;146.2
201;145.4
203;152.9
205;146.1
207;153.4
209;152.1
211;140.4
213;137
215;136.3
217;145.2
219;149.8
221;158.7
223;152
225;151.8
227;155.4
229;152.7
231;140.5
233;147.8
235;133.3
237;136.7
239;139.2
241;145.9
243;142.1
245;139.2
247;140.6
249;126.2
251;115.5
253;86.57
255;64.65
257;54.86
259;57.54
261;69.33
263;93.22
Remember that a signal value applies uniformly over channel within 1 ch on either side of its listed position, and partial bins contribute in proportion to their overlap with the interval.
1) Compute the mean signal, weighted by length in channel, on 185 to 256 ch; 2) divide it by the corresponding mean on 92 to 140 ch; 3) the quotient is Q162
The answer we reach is 1.18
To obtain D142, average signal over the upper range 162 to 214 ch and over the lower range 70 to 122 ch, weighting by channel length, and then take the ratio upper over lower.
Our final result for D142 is 1.1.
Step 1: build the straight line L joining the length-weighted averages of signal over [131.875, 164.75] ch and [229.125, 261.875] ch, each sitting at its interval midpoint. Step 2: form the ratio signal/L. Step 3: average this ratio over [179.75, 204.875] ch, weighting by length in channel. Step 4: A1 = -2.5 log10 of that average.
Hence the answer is -0.177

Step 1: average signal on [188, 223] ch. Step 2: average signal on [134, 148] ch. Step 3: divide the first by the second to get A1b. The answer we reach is 1.16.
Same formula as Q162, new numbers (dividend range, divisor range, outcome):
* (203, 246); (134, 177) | 1.17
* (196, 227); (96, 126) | 1.27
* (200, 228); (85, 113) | 1.23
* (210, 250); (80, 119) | 1.19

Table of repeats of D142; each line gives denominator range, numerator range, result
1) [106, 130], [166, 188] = 1.14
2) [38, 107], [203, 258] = 1.11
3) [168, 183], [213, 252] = 1.10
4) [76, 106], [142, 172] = 0.99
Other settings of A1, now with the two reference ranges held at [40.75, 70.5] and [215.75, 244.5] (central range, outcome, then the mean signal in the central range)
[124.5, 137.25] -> 0.10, 120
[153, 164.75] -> 0.13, 120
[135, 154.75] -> 0.08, 124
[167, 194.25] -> 0.04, 133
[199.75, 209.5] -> -0.05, 150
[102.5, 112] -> 0.10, 117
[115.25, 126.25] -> 0.13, 115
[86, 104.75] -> 0.04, 122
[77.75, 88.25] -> -0.04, 130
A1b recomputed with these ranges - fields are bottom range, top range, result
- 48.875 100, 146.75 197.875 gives 1.05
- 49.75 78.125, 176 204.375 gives 1.15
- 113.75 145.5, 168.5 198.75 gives 1.13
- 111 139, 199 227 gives 1.25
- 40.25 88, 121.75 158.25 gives 0.99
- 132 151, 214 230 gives 1.19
